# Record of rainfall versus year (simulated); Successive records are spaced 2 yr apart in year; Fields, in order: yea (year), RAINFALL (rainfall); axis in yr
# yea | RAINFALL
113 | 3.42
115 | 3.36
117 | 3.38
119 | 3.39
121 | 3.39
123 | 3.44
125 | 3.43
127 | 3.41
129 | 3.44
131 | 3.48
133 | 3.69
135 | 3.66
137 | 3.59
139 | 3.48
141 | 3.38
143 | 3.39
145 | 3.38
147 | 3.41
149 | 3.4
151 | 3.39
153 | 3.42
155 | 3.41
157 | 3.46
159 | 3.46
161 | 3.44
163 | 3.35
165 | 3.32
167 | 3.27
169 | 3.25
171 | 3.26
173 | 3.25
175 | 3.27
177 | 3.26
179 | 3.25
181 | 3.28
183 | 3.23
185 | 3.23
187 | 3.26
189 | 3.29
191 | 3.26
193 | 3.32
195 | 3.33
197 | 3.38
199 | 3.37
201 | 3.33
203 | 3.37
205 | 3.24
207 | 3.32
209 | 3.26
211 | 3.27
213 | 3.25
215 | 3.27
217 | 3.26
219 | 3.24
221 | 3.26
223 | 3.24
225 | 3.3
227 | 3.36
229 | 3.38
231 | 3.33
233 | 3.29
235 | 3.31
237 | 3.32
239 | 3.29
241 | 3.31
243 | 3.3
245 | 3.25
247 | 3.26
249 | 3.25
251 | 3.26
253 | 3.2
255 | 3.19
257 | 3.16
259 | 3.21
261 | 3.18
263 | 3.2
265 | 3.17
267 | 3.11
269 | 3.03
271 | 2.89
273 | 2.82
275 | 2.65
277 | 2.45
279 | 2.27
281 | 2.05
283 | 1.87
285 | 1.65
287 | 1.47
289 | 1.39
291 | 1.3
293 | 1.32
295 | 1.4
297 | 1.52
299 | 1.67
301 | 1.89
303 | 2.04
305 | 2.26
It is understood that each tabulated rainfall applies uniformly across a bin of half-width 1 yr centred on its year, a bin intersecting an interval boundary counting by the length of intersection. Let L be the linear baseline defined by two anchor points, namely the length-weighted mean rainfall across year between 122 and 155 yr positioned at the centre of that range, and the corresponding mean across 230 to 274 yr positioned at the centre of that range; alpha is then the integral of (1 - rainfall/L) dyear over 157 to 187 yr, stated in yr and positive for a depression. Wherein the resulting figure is 0.7 yr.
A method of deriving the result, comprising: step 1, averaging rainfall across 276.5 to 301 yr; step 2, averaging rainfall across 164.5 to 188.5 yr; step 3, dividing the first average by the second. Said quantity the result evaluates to 0.5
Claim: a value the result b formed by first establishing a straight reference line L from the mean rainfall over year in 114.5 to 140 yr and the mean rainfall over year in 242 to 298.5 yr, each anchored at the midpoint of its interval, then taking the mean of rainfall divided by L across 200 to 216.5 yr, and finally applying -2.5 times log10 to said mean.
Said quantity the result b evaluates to -0.12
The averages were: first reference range 3.47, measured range 3.29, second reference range 2.56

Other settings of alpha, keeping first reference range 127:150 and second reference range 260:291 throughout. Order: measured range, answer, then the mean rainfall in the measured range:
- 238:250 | -2.7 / 3.28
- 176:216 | -3.3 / 3.29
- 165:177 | -0.1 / 3.27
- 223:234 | -2.1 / 3.32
